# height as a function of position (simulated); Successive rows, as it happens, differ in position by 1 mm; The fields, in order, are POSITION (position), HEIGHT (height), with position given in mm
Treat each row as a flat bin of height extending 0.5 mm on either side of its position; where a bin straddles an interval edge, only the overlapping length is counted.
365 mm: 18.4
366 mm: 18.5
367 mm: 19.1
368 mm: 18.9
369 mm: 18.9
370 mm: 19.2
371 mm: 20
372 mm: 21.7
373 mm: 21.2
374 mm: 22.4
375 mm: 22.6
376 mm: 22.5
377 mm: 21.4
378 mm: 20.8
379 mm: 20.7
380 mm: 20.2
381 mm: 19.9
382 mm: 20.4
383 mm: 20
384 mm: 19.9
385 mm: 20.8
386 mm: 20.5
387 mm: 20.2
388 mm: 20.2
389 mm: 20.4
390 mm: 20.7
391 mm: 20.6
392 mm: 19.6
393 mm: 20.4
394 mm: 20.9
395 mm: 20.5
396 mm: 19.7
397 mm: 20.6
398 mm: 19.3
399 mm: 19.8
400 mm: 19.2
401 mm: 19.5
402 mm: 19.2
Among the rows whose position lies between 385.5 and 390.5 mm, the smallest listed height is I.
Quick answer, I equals 20.2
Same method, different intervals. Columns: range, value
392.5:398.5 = 19.3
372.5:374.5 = 21.2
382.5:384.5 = 19.9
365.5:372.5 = 18.5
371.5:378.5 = 20.8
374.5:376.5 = 22.5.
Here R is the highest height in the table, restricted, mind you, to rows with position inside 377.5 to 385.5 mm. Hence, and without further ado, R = 20.8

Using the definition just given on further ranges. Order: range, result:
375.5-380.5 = 22.5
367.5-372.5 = 21.7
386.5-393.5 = 20.7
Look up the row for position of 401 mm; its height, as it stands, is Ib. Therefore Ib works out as 19.5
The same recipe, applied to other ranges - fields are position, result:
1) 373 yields 21.2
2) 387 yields 20.2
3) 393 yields 20.4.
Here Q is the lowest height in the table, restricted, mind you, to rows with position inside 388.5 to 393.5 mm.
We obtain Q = 19.6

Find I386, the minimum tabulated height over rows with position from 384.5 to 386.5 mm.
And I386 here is 20.5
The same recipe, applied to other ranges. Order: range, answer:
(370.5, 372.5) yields 20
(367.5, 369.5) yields 18.9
